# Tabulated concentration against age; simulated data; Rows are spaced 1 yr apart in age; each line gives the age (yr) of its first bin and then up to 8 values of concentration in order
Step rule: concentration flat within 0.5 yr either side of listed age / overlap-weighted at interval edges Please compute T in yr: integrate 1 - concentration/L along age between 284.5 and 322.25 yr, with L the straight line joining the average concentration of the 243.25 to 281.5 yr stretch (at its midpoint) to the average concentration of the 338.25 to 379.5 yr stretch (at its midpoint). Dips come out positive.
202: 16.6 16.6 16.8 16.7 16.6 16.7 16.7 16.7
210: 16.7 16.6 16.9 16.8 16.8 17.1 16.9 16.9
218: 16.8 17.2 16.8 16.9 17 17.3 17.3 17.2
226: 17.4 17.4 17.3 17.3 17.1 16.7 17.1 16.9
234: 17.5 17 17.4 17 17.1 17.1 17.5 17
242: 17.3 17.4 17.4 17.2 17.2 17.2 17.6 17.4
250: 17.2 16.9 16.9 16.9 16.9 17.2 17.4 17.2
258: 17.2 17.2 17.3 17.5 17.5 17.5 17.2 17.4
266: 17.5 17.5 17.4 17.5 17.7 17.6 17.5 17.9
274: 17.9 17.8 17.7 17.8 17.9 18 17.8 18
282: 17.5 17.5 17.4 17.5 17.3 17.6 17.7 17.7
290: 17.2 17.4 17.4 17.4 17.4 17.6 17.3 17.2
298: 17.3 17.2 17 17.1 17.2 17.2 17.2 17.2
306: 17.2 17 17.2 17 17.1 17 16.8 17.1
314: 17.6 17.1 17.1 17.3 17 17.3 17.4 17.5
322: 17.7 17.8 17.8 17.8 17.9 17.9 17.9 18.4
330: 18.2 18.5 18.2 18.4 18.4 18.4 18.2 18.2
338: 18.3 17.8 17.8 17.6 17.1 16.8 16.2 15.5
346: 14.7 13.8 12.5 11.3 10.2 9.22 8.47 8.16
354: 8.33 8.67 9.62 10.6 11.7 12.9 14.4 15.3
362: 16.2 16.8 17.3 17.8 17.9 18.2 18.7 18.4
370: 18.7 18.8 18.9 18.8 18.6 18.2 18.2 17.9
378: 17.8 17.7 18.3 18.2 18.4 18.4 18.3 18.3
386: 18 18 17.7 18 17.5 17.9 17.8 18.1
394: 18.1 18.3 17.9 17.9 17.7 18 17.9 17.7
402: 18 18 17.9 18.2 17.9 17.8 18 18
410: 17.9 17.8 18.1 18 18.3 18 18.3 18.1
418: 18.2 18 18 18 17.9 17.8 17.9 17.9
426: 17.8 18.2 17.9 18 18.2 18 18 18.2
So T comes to -1.8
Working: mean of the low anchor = 17.4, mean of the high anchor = 15.2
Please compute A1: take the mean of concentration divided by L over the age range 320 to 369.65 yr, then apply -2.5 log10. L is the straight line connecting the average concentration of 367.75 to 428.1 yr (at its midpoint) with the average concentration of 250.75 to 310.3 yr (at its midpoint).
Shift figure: 0.14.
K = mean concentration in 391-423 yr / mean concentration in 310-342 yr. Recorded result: 1.01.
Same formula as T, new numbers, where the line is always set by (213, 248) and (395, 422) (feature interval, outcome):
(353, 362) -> 3.16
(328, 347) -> 0.16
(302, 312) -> 0.23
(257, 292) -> -0.41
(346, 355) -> 3.71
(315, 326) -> 0.06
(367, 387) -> -0.56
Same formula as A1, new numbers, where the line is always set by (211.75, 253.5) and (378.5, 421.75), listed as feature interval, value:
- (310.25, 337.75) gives -0.01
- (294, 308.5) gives 0.02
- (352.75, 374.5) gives 0.17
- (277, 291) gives -0.01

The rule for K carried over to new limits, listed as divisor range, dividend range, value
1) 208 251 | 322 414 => 0.98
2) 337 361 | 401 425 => 1.36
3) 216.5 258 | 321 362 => 0.89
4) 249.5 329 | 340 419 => 0.95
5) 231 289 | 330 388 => 0.93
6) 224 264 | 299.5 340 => 1.02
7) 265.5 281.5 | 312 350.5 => 0.96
